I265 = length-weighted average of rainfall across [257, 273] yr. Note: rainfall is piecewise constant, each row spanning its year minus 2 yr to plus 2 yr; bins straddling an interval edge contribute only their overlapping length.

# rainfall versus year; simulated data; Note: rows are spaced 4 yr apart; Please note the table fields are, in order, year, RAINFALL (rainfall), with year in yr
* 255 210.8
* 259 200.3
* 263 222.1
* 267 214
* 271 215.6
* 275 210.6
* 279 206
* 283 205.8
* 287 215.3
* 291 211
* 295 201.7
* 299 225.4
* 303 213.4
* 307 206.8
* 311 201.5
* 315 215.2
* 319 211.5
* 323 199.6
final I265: 213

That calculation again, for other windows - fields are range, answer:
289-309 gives 212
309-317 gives 208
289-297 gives 206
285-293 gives 213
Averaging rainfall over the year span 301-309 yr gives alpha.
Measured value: 210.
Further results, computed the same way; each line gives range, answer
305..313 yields 204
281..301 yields 212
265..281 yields 212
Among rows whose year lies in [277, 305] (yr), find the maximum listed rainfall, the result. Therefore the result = 225.4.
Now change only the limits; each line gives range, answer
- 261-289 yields 222.1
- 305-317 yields 215.2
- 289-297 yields 211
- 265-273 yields 215.6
